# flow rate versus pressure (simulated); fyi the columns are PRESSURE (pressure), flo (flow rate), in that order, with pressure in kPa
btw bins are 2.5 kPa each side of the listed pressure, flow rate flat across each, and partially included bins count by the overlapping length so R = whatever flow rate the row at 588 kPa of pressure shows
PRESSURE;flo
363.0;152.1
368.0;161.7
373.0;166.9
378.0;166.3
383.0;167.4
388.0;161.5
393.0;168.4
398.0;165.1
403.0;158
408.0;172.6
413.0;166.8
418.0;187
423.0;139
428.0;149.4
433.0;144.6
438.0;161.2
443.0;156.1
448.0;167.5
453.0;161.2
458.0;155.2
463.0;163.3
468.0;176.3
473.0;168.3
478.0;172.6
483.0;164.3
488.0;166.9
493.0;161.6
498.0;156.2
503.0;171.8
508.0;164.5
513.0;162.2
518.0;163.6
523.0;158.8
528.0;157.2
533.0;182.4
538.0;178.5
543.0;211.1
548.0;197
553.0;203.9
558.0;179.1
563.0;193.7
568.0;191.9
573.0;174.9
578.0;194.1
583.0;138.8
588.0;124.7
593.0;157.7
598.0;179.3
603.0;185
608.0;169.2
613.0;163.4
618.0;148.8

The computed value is 124.7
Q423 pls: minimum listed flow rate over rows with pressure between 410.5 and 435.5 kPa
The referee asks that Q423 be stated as 139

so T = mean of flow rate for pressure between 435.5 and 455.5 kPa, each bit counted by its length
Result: 162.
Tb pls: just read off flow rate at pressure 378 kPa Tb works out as 166.3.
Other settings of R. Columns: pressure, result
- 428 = 149.4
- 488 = 166.9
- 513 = 162.2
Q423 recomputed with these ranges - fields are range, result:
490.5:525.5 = 156.2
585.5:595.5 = 124.7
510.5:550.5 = 157.2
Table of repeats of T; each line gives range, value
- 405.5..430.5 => 163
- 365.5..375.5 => 164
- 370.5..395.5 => 166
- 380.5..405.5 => 164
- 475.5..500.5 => 164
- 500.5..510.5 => 168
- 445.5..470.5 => 165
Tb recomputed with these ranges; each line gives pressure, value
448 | 167.5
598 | 179.3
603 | 185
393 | 168.4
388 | 161.5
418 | 187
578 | 194.1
